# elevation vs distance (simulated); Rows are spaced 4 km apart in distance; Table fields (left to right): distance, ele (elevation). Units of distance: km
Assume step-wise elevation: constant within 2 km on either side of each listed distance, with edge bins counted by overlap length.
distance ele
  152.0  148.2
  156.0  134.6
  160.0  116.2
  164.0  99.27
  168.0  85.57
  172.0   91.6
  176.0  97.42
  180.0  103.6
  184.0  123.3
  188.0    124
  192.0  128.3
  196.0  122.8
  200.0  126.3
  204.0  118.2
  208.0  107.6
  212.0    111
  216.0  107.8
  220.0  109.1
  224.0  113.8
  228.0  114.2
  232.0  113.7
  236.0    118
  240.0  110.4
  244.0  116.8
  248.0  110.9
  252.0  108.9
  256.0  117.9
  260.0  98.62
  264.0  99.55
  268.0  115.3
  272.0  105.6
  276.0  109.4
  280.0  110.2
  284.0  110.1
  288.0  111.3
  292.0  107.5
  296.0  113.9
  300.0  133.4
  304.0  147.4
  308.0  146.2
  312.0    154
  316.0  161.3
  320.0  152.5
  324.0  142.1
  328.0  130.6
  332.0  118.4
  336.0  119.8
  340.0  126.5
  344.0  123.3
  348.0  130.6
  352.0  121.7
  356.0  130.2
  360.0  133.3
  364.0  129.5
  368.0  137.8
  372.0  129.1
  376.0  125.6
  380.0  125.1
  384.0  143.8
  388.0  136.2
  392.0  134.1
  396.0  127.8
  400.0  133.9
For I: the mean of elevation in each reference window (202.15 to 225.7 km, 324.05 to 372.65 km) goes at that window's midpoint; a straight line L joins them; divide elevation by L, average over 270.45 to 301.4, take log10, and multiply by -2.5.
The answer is 0.07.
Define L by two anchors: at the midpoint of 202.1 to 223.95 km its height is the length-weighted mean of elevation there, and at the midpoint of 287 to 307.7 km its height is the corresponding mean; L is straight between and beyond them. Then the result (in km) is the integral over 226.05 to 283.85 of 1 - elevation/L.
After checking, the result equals 3.6 km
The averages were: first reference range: 111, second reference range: 125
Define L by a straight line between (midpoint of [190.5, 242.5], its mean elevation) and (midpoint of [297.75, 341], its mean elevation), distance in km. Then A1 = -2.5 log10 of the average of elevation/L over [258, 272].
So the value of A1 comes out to 0.21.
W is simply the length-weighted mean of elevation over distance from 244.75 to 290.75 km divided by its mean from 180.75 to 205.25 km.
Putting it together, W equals 0.9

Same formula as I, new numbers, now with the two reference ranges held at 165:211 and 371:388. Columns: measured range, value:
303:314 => -0.20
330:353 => 0.04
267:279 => 0.10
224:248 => 0.02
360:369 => -0.03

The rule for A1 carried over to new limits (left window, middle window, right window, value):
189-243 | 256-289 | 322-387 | 0.13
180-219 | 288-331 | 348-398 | -0.09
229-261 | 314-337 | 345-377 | -0.12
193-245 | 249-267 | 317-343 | 0.13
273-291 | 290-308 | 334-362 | -0.12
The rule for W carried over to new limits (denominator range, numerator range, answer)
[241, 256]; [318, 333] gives 1.21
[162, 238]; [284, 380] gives 1.18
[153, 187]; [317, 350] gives 1.21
